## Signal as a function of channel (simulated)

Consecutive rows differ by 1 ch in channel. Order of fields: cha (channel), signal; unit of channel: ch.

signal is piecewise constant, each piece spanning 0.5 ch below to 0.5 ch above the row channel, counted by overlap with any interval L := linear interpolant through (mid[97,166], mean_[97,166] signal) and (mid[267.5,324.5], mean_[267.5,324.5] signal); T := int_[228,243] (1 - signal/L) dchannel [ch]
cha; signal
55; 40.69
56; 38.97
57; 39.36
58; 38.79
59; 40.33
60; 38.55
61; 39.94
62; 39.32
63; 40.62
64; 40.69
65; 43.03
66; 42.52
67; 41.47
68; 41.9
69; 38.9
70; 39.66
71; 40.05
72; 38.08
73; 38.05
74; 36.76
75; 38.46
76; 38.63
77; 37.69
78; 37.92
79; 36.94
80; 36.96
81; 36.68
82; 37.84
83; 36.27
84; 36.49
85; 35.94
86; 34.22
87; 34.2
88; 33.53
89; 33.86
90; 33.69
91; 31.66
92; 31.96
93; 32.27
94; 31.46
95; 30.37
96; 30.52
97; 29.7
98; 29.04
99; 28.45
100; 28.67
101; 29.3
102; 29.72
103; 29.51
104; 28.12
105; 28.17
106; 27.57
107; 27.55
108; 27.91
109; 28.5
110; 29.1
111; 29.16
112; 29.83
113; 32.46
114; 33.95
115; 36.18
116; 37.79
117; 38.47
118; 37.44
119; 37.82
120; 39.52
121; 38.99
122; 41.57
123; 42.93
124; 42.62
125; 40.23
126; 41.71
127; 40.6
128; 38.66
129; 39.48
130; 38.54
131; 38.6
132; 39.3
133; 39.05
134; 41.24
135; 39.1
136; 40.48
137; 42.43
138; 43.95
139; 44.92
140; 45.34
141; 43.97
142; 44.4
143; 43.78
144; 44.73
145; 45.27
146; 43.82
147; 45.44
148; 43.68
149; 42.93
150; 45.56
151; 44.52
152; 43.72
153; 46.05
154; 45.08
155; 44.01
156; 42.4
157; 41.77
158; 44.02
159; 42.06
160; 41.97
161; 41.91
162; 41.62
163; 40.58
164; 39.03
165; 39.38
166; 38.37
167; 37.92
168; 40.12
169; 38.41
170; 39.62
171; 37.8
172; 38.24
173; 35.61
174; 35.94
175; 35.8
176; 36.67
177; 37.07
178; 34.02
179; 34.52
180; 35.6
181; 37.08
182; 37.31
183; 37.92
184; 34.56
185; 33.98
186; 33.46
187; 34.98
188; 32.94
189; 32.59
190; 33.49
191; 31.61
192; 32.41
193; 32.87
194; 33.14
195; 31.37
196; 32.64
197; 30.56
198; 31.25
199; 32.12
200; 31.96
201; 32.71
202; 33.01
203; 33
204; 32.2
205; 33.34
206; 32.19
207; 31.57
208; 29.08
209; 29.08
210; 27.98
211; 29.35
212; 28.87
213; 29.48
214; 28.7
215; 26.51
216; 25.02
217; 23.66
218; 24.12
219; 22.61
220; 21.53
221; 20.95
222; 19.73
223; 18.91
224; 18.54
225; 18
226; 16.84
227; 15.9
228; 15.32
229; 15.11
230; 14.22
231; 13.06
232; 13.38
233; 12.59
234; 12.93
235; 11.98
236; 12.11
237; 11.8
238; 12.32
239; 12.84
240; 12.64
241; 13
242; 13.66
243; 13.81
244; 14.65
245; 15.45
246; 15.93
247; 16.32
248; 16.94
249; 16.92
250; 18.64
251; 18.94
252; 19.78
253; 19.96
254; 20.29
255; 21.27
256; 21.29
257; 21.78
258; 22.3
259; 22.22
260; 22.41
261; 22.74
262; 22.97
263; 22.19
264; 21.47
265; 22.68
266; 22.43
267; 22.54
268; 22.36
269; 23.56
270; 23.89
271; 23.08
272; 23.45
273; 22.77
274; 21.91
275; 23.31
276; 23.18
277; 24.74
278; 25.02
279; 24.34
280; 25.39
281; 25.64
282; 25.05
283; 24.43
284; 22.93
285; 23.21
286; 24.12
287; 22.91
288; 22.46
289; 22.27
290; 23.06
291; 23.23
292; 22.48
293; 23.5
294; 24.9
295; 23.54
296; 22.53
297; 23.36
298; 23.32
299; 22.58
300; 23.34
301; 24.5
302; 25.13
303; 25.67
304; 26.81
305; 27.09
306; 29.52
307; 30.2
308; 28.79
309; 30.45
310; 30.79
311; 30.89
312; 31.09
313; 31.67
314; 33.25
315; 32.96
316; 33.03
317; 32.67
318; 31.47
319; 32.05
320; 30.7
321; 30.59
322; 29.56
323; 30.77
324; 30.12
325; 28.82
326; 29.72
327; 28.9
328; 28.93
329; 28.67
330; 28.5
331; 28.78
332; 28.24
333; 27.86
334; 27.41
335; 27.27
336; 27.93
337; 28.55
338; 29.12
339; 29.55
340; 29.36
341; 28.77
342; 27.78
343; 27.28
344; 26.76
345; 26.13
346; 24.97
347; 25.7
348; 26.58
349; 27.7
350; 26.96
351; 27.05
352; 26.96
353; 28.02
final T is 8.6 ch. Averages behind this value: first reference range 38.5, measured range 13.1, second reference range 26.2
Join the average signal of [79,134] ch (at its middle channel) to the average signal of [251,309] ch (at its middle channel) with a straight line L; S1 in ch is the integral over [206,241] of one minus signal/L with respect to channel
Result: 9.4 ch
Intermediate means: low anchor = 34.4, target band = 20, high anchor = 23.6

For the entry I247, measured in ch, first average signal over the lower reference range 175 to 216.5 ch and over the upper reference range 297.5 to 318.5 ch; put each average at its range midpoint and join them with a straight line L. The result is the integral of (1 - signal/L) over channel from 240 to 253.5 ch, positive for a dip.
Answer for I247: 6.3 ch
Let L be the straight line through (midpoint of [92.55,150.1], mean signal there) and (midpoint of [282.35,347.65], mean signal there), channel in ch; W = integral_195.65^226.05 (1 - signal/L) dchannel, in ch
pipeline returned 4.8 ch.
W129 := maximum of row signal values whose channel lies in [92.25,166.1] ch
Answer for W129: 46.05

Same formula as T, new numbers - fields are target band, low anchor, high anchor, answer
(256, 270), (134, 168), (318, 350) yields 4.77 ch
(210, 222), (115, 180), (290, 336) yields 3.43 ch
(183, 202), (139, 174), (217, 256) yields -1.43 ch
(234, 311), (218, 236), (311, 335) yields 5.07 ch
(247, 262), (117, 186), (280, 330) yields 5.32 ch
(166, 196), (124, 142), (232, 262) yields -4.35 ch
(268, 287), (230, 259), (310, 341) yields -1.89 ch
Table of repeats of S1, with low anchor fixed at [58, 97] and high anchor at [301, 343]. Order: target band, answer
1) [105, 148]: -3.90 ch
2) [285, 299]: 3.30 ch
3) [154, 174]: -3.48 ch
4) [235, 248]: 7.39 ch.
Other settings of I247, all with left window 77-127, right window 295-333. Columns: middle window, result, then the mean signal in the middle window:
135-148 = -4.3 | 43.8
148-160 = -4.1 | 43.7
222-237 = 7.7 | 15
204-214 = 0.4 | 30.1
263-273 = 2.4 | 22.8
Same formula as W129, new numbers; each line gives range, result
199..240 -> 33.34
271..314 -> 33.25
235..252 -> 19.78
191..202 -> 33.14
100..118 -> 38.47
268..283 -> 25.64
